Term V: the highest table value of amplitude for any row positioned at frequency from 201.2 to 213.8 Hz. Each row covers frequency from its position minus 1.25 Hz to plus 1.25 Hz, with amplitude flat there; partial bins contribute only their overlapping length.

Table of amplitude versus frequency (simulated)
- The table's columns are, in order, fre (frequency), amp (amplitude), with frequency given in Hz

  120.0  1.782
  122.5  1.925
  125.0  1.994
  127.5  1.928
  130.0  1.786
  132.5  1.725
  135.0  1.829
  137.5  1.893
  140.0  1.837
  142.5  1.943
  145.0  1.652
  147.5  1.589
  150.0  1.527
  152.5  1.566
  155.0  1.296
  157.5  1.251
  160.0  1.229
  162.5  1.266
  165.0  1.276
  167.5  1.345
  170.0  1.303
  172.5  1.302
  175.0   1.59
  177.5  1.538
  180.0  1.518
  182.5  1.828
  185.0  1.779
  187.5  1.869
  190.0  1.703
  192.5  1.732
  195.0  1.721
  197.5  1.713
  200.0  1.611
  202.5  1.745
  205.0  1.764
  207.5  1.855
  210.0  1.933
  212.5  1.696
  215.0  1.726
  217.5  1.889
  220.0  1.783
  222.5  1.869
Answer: 1.933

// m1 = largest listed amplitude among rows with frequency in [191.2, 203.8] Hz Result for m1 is 1.745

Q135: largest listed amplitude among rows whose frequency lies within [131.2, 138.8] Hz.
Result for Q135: 1.893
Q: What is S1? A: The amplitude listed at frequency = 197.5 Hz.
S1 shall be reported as 1.713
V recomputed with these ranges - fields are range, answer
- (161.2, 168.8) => 1.345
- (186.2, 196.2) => 1.869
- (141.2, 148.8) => 1.943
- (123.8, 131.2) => 1.994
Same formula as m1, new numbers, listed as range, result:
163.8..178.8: 1.59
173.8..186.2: 1.828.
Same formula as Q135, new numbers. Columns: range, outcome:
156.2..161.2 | 1.251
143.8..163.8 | 1.652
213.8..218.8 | 1.889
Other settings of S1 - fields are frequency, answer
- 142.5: 1.943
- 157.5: 1.251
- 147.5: 1.589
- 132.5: 1.725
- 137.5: 1.893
